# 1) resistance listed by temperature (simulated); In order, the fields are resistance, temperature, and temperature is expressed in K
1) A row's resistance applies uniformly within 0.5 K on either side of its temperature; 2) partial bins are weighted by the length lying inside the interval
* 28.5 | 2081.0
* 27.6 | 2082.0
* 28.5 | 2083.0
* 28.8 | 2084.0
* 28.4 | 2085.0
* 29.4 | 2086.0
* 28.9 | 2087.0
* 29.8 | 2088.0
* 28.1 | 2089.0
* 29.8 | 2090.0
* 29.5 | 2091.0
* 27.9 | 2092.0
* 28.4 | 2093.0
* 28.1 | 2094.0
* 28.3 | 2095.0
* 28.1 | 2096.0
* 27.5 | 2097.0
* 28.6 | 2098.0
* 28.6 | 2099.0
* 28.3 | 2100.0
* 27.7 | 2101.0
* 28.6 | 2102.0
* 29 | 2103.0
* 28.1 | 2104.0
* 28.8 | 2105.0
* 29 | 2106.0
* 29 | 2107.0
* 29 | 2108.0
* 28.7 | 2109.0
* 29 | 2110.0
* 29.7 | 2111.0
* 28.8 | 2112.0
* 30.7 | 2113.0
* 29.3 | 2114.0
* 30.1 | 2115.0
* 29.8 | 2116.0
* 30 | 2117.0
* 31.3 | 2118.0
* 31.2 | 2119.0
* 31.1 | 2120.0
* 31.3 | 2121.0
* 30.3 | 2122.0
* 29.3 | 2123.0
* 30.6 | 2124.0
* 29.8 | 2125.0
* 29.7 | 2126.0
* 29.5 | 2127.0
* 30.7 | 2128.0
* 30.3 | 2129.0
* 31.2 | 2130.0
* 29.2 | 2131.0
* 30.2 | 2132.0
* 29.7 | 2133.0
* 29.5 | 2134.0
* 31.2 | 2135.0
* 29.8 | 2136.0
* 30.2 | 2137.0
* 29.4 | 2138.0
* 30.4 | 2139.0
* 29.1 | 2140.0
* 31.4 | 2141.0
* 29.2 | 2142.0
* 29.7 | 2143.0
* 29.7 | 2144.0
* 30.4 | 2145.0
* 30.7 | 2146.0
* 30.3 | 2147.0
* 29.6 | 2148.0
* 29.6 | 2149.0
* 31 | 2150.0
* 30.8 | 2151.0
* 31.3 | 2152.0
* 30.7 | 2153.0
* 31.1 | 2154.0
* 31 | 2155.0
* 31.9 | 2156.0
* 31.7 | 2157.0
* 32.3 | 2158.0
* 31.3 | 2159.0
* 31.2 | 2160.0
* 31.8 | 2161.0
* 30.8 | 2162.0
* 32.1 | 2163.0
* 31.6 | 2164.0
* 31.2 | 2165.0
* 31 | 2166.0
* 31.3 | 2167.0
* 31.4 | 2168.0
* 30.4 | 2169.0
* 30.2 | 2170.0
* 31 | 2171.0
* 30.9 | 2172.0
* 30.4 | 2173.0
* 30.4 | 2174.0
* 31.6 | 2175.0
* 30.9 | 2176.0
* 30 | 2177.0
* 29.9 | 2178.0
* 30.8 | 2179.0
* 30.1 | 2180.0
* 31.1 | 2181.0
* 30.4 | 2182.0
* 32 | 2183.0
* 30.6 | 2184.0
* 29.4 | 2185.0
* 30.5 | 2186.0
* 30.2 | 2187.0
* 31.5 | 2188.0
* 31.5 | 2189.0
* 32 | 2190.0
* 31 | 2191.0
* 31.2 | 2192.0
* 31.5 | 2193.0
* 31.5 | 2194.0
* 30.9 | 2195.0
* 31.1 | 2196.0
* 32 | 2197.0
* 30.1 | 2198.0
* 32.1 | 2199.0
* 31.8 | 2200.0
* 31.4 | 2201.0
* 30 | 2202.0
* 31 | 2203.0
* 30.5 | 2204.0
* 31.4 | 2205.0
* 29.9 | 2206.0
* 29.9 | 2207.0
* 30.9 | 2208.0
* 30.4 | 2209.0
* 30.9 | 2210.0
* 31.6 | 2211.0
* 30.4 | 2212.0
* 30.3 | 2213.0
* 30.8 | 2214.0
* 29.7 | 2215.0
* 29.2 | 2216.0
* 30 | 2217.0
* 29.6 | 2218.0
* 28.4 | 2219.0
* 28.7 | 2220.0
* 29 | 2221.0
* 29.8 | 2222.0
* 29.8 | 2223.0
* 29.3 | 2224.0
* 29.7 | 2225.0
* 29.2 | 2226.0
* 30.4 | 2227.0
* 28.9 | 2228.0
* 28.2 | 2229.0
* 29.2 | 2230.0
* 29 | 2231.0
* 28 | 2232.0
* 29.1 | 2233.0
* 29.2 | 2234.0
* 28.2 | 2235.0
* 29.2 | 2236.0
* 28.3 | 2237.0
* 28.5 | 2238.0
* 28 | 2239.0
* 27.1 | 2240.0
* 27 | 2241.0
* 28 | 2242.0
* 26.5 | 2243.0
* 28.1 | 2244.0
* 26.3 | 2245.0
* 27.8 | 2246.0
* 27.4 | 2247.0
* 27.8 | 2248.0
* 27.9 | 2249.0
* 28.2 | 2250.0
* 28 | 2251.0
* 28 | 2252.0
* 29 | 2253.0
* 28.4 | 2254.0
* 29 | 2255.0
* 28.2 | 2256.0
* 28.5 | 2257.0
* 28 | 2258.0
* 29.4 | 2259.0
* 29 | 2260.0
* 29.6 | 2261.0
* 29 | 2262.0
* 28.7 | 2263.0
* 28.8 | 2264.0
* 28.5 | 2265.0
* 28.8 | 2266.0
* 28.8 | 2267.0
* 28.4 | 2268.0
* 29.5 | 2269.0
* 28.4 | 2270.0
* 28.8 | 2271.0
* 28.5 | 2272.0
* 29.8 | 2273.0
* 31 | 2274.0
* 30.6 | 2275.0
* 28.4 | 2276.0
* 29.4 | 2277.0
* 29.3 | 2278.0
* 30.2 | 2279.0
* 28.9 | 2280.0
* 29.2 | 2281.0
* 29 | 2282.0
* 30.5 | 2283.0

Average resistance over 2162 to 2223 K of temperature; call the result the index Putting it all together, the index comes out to 30.7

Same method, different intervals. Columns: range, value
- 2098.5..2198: 30.4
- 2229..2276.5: 28.5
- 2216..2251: 28.5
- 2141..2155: 30.4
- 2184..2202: 31.1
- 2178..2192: 30.8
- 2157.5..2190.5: 31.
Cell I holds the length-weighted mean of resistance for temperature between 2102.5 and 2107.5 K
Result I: 28.8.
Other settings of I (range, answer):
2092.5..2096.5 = 28.2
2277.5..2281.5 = 29.4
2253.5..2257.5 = 28.5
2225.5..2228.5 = 29.5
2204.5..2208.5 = 30.5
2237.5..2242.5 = 27.7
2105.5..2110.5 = 28.9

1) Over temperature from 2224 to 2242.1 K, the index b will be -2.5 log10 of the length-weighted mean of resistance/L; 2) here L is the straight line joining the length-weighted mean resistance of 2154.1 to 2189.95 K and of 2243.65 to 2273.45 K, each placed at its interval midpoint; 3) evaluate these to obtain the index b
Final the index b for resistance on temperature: 0.02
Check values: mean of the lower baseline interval 31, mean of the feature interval 28.7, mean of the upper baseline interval 28.5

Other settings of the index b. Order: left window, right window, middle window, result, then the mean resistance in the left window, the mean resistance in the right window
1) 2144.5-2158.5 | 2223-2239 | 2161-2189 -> -0.02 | 30.9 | 29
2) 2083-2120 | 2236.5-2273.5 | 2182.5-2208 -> -0.09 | 29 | 28.3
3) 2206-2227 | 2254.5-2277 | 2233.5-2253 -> 0.06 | 29.9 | 29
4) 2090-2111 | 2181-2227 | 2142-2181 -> -0.04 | 28.6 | 30.5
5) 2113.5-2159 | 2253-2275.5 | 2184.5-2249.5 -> -0.01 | 30.4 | 29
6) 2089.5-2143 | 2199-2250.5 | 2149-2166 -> -0.07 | 29.5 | 29.2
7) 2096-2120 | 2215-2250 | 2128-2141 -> -0.04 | 29.2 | 28.6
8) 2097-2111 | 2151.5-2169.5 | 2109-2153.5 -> -0.01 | 28.6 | 31.3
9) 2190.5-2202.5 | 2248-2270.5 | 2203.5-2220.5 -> 0.02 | 31.2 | 28.6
